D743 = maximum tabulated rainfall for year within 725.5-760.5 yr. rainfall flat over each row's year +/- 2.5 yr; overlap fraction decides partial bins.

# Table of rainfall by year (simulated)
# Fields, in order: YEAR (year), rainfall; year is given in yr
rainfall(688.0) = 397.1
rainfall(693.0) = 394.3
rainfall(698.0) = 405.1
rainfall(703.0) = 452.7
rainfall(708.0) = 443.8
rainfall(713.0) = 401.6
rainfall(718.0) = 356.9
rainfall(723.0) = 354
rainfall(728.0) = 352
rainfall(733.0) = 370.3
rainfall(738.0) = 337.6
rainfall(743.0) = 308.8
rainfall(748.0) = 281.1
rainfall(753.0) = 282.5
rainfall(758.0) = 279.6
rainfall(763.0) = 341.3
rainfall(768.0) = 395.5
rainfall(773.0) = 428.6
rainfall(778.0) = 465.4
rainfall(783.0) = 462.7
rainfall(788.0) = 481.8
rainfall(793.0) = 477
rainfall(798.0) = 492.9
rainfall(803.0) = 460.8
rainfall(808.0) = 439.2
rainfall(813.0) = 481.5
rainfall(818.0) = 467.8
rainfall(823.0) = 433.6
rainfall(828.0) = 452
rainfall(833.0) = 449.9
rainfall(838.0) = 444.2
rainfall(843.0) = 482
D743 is 370.3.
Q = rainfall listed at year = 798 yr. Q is 492.9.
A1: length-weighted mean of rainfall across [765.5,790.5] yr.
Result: 447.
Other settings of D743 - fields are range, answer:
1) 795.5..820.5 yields 492.9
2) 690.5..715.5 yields 452.7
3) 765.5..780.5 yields 465.4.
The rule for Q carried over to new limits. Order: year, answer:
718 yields 356.9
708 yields 443.8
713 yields 401.6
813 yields 481.5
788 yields 481.8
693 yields 394.3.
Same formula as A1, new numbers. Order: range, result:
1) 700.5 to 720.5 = 414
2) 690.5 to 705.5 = 417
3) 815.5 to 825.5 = 451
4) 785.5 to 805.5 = 478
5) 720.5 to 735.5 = 359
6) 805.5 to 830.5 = 455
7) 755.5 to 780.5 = 382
